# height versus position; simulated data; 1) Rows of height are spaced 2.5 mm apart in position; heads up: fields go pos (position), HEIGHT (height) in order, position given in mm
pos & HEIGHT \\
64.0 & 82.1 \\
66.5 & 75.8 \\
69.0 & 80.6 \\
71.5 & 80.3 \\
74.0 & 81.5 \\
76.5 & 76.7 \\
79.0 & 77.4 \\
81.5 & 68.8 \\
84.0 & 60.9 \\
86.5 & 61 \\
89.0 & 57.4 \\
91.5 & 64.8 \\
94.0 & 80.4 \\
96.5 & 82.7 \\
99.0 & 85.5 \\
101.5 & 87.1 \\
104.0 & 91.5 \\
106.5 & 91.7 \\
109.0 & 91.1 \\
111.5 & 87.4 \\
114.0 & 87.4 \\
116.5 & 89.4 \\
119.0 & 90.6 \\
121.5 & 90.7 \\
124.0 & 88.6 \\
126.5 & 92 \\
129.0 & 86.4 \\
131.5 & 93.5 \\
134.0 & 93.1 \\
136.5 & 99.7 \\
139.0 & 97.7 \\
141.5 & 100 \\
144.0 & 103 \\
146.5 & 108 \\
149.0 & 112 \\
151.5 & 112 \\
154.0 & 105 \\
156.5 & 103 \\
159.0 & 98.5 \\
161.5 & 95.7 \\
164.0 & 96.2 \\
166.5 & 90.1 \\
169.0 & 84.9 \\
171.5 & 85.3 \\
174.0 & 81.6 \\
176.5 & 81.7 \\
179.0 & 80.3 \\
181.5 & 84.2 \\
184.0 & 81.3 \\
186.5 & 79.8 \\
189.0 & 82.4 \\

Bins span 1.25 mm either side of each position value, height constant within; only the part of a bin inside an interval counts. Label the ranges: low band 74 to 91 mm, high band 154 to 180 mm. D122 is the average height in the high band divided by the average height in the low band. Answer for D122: 1.33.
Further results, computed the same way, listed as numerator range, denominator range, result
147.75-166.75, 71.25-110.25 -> 1.32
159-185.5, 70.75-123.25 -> 1.08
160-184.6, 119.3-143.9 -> 0.92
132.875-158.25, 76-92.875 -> 1.56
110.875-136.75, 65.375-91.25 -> 1.26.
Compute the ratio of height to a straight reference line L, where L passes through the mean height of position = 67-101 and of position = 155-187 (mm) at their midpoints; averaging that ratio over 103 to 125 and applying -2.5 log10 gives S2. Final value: -0.14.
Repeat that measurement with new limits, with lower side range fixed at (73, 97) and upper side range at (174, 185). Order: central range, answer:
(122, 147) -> -0.24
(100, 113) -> -0.22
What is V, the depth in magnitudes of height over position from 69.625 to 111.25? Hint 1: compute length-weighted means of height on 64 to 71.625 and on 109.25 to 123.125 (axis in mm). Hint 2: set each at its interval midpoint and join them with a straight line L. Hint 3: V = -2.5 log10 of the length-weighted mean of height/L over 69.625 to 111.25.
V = 0.08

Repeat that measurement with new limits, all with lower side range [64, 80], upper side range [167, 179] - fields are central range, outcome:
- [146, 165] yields -0.25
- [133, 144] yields -0.20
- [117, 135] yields -0.12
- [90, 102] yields 0.01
